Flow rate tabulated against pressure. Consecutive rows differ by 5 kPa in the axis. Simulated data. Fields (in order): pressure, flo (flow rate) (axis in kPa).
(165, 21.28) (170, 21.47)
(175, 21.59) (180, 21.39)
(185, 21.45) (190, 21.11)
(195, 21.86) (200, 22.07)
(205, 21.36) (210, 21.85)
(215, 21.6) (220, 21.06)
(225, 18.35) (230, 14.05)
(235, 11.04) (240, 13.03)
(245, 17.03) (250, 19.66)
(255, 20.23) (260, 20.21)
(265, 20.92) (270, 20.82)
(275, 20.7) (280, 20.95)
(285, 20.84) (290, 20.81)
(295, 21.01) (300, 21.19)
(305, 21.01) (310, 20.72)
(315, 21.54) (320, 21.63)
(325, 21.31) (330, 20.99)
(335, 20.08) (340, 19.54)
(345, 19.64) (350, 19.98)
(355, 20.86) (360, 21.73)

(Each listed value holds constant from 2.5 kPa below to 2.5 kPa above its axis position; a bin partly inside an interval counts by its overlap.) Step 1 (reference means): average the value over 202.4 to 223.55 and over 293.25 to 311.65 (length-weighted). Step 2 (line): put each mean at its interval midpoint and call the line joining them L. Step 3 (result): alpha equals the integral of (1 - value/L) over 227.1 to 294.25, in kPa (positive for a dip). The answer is 8.21 kPa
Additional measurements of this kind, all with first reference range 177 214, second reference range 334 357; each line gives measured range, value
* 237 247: 3.0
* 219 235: 3.6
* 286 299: -0.2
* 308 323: -0.7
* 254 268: 0.3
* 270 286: -0.1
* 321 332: -0.6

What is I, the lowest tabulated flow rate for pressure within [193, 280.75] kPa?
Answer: 11.04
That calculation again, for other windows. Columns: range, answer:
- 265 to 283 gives 20.7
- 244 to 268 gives 17.03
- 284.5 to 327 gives 20.72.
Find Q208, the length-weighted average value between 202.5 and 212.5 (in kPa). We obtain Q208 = 21.6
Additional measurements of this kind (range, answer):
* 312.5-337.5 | 21.1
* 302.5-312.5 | 20.9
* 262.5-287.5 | 20.8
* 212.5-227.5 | 20.3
